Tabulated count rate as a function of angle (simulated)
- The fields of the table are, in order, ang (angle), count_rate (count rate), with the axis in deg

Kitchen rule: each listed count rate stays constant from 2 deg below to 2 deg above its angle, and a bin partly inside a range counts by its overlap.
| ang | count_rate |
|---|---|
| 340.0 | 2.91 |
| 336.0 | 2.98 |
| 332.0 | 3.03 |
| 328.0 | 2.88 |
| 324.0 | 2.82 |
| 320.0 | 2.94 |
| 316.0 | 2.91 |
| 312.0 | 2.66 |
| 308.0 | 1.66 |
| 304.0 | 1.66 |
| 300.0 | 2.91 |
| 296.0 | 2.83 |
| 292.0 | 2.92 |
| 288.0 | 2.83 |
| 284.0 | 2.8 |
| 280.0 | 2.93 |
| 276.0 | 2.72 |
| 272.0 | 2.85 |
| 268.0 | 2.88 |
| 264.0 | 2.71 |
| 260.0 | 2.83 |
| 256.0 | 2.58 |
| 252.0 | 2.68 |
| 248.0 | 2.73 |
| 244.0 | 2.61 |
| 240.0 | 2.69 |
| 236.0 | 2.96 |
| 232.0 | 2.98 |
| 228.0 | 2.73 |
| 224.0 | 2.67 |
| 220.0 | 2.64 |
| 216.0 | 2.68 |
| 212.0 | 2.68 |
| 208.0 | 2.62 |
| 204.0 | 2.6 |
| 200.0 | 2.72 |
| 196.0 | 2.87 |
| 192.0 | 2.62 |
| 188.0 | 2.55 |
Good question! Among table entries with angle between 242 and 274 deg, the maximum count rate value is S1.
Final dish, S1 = 2.88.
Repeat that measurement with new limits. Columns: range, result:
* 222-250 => 2.98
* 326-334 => 3.03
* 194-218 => 2.87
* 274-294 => 2.93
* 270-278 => 2.85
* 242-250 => 2.73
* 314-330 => 2.94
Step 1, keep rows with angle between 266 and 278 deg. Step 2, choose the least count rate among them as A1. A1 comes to 2.72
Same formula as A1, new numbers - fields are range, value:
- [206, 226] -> 2.62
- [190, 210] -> 2.6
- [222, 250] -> 2.61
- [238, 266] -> 2.58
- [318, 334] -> 2.82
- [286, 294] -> 2.83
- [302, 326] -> 1.66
